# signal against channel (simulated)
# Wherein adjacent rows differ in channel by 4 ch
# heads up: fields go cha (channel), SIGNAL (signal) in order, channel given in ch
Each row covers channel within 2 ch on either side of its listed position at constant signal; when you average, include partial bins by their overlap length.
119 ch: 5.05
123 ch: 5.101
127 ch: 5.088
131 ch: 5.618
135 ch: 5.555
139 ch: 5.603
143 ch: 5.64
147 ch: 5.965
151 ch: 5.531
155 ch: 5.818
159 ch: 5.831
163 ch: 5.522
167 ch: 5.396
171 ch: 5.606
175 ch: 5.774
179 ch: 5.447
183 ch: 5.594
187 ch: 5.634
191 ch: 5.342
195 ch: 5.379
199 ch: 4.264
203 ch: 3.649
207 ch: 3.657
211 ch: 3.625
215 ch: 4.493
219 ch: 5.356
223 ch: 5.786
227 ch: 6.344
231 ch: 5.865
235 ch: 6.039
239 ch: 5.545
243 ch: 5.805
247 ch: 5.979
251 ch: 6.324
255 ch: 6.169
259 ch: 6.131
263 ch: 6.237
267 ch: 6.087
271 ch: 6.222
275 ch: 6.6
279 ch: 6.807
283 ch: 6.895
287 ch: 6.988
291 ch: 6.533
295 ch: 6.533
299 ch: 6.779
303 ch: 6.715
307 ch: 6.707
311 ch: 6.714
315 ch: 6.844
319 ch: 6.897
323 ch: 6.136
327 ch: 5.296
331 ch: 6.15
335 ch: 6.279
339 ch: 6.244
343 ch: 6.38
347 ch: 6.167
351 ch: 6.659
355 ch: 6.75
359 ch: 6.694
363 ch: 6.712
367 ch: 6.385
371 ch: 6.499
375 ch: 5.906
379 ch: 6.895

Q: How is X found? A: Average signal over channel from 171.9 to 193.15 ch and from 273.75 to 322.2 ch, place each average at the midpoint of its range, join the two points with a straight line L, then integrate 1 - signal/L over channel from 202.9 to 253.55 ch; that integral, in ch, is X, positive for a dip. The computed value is 5.9 ch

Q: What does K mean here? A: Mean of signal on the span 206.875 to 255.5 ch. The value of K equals 5.51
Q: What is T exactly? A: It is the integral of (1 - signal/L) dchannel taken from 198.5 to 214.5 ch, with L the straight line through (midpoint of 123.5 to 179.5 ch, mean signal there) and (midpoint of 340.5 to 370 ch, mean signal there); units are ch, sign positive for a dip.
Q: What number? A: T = 5.5 ch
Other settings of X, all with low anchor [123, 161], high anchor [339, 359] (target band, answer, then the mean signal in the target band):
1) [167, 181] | 0.4 ch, 5.58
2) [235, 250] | 0.5 ch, 5.85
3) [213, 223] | 1.4 ch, 5.1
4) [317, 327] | 0.2 ch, 6.27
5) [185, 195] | 0.6 ch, 5.47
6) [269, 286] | -1.3 ch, 6.65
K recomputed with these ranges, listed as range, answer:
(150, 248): 5.32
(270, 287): 6.7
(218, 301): 6.25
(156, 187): 5.61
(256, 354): 6.46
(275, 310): 6.74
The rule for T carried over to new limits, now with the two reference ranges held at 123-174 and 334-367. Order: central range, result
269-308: -2.94 ch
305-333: -0.22 ch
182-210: 5.18 ch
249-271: -0.40 ch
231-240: 0.20 ch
